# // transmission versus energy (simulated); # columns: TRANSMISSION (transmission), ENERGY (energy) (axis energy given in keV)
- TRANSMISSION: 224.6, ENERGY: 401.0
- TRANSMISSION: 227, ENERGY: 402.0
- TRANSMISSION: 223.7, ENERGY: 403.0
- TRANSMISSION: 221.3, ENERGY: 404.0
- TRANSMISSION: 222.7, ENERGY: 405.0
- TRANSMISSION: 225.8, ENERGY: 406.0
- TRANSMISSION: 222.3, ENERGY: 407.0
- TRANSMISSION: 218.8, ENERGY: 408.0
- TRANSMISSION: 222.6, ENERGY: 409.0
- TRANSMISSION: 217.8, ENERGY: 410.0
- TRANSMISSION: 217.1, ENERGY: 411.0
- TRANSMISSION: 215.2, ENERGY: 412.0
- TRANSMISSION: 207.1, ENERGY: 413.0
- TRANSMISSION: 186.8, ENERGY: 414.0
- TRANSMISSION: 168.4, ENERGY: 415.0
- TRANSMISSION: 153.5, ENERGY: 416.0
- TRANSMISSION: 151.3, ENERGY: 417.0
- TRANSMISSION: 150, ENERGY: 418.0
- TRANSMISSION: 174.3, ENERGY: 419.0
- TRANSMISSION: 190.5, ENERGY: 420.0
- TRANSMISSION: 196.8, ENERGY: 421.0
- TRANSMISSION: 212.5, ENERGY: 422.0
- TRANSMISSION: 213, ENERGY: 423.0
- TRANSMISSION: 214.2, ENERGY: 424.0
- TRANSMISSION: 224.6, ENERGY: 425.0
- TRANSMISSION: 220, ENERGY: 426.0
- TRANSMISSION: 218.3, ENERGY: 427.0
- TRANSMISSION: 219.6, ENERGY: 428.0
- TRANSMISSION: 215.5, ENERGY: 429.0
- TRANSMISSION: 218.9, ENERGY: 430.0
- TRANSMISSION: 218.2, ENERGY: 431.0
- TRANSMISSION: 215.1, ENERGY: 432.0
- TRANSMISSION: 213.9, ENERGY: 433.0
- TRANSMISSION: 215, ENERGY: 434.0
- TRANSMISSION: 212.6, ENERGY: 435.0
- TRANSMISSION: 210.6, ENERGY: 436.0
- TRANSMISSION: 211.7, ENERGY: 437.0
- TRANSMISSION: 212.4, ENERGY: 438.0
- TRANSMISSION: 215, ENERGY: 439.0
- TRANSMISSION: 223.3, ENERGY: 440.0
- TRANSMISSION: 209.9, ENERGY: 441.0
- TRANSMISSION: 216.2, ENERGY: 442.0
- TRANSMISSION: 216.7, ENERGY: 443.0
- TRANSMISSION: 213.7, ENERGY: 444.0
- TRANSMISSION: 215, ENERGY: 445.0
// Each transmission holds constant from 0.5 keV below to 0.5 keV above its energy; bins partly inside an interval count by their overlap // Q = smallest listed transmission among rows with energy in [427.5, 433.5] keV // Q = 213.9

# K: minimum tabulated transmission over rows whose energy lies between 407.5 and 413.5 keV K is 207.1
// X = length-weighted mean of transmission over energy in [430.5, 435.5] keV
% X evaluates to 215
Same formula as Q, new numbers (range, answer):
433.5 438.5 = 210.6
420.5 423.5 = 196.8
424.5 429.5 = 215.5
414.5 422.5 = 150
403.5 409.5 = 218.8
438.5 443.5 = 209.9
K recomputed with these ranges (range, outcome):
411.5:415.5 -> 168.4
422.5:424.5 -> 213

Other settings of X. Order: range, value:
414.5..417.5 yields 158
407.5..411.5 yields 219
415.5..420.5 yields 164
